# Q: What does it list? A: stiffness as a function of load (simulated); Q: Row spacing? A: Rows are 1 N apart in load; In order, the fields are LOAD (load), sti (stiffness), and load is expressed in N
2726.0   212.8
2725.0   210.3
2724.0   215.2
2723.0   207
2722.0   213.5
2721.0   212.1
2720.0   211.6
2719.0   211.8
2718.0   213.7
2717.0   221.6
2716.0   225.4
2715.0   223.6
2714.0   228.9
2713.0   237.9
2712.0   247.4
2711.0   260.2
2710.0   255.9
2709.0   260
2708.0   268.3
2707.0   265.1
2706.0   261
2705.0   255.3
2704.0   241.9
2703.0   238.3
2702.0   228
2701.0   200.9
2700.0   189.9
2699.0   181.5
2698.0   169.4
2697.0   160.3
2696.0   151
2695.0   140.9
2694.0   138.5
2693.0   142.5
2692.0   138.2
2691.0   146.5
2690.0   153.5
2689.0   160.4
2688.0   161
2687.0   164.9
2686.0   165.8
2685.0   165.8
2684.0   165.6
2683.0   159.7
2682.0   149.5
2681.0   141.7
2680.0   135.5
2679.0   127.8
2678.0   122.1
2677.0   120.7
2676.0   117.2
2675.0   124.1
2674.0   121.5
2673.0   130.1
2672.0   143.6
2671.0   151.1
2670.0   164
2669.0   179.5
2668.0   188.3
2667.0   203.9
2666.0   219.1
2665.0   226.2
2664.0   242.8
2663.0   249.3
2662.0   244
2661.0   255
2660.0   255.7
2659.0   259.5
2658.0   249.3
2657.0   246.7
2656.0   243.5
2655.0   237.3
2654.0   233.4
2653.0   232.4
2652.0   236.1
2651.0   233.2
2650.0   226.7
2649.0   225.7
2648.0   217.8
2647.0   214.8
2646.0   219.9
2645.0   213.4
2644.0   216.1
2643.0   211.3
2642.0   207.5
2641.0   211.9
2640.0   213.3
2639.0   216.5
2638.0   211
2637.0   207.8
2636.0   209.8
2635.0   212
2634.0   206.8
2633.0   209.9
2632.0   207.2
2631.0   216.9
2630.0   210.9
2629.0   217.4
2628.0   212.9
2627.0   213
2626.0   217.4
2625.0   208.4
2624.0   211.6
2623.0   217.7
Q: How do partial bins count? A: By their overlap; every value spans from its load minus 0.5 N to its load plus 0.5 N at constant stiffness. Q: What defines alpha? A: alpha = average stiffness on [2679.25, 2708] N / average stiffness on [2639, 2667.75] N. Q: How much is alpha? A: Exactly 0.78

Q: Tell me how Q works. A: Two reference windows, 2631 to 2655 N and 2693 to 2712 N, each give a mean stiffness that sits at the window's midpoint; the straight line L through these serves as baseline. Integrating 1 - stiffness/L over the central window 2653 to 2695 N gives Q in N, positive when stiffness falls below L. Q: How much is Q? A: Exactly 7.1 N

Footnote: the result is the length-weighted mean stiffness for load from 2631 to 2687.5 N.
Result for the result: 198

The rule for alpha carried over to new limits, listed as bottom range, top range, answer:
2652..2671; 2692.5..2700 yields 0.69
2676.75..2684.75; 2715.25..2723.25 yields 1.52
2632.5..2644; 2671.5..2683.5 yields 0.63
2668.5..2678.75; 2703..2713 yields 1.86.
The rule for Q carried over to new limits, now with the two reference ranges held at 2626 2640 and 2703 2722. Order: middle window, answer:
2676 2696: 7.2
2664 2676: 2.9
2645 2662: -1.4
